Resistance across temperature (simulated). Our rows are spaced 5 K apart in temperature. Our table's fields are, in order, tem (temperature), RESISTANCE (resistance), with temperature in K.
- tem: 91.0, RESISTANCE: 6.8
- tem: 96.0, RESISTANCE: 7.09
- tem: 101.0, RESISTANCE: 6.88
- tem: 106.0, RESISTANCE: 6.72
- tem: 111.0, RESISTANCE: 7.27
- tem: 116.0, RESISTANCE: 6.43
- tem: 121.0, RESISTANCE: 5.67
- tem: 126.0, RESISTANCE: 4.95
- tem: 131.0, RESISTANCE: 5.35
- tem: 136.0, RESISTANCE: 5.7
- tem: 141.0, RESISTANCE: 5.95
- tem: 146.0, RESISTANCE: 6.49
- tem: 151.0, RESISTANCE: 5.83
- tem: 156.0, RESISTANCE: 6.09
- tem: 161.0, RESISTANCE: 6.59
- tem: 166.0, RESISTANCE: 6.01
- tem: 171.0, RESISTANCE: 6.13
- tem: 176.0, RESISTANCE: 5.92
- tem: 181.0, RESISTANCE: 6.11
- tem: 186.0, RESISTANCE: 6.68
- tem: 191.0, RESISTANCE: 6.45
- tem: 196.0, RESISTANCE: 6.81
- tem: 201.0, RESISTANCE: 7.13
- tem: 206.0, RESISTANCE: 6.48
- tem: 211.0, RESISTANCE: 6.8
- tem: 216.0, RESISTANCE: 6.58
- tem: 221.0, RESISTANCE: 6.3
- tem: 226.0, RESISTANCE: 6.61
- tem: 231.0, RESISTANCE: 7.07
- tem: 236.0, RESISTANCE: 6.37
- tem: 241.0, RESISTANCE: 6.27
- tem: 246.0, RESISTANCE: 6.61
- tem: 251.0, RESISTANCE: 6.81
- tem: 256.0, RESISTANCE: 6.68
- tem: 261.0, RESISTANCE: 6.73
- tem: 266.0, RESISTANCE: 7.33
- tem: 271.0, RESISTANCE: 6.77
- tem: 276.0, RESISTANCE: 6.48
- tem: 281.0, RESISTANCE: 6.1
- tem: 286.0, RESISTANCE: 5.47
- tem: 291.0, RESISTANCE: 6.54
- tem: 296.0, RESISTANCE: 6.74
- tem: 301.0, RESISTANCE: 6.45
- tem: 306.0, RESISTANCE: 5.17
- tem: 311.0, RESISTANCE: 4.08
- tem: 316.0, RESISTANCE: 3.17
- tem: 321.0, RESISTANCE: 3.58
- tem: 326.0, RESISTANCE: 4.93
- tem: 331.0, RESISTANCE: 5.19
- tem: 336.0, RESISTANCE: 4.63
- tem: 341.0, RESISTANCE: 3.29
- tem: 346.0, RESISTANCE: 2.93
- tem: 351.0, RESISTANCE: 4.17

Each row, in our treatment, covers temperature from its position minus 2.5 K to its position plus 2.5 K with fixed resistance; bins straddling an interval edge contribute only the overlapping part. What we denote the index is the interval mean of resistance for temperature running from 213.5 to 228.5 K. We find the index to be 6.5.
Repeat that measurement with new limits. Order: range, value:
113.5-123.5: 6.05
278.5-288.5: 5.78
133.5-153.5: 5.99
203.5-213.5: 6.64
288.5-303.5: 6.58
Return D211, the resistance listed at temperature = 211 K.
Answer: 6.8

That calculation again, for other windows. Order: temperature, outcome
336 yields 4.63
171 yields 6.13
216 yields 6.58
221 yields 6.3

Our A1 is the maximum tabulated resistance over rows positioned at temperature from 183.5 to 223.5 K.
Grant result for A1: 7.13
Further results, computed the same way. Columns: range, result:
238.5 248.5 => 6.61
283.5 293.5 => 6.54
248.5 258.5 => 6.81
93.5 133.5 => 7.27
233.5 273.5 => 7.33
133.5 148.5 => 6.49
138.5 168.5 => 6.59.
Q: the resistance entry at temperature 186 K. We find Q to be 6.68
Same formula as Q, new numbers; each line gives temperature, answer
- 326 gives 4.93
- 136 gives 5.7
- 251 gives 6.81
